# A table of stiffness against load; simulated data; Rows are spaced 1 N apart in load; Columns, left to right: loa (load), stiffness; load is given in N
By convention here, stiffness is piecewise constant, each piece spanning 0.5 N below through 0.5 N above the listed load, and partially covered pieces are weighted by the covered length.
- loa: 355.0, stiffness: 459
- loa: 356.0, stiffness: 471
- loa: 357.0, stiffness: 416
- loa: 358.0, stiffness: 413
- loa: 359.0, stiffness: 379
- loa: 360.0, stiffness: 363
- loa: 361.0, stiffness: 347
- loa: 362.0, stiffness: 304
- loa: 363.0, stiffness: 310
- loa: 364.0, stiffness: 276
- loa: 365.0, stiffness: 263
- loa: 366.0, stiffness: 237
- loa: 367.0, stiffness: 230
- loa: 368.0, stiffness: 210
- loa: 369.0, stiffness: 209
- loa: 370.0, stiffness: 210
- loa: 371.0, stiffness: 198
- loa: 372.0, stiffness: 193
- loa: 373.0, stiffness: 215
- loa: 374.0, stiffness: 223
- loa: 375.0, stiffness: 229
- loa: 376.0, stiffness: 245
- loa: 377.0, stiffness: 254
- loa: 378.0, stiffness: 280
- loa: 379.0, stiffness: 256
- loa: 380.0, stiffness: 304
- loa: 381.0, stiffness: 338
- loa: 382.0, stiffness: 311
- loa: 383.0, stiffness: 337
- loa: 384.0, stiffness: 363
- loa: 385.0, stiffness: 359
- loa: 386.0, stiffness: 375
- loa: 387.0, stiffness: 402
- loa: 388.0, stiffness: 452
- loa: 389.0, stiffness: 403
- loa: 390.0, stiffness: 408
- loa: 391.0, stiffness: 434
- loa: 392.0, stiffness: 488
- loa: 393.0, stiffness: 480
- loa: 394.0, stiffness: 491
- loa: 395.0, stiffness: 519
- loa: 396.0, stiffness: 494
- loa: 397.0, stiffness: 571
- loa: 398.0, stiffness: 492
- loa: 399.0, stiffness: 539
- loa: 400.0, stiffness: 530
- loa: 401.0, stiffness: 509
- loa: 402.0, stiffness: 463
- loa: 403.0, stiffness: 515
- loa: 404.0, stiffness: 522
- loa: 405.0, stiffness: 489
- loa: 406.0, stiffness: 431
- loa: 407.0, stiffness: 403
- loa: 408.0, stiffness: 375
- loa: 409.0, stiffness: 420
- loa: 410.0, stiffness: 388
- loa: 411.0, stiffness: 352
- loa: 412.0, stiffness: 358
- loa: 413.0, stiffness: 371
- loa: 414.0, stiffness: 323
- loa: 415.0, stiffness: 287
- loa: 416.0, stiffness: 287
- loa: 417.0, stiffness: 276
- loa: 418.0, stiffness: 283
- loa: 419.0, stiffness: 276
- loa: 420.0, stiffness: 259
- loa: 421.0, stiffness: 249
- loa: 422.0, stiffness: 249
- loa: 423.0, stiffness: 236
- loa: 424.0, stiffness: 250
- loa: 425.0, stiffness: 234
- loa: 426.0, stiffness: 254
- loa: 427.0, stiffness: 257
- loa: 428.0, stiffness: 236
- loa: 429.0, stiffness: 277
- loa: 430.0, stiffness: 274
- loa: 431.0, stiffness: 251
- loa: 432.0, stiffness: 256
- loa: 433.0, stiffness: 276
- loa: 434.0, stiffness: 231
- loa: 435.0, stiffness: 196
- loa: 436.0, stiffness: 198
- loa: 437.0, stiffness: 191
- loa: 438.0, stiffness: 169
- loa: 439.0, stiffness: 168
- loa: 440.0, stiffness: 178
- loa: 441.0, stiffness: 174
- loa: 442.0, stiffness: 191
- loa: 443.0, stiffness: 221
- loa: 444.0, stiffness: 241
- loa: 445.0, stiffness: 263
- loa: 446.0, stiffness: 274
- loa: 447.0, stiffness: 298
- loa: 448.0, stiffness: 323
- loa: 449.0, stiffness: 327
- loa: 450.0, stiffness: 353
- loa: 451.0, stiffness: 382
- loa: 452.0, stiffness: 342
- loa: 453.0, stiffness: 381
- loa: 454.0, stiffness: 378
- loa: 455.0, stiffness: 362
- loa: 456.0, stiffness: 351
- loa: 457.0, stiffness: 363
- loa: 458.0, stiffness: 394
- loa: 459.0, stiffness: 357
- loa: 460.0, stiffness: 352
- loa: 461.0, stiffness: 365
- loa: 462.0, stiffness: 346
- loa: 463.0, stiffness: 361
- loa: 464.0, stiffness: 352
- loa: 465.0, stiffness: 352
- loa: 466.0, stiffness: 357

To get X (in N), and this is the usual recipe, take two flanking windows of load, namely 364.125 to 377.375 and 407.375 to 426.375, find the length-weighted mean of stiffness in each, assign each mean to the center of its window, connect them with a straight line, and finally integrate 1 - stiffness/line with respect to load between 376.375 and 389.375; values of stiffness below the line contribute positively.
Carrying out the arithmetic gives -4.9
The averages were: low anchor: 225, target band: 340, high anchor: 302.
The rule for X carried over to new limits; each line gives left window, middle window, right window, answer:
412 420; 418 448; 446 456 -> 7.9 N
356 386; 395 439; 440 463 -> -4.8 N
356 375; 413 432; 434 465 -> 1.5 N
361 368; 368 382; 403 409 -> 3.3 N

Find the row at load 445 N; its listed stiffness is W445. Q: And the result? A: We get 263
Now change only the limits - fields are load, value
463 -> 361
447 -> 298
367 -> 230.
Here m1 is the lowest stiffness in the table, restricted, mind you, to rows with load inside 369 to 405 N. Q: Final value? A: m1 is 193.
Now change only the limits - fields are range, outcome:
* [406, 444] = 168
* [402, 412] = 352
